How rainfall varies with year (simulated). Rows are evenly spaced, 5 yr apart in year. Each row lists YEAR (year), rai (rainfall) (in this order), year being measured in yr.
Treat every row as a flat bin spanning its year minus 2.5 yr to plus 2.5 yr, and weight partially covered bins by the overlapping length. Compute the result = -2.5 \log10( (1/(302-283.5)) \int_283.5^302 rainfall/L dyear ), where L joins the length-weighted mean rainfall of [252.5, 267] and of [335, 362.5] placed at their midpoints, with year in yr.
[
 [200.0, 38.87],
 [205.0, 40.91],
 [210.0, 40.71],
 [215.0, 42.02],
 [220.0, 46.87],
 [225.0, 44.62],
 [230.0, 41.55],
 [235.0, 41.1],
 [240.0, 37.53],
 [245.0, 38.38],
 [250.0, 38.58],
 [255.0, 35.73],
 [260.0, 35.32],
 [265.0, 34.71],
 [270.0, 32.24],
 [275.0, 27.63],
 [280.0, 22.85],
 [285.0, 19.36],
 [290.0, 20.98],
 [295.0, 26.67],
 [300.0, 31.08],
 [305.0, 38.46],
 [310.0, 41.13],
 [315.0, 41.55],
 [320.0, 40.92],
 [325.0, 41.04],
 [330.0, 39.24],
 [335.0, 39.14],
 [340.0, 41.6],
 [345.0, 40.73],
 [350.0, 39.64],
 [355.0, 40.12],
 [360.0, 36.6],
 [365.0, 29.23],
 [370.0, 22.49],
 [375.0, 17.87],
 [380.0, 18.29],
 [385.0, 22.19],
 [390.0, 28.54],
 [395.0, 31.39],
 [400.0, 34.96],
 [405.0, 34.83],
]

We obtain 0.44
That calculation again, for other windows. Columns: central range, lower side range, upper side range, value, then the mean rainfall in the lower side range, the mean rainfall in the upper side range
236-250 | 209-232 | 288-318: 0.063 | 43.3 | 33.6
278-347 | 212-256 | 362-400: -0.089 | 40.9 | 25.1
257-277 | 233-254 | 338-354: 0.194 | 38.6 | 40.6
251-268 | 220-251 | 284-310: 0.026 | 40.9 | 29.1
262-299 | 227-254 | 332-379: 0.368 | 39.3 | 33.7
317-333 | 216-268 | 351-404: -0.224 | 39.4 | 28.7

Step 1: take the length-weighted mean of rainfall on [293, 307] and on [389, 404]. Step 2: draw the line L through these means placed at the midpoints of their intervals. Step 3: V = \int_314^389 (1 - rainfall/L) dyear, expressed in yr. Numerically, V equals -3.8 yr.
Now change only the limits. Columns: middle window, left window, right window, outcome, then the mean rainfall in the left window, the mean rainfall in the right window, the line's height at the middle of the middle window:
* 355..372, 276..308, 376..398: -3.9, 26.8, 24.8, 25.3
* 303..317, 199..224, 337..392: -2.2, 42.2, 30.8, 34.8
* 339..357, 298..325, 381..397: -4.0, 39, 26.4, 33.1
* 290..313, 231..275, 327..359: 3.2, 36.3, 39.9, 38.3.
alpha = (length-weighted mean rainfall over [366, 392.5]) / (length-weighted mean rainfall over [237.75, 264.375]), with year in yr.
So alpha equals 0.60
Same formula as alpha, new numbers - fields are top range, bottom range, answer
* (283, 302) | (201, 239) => 0.58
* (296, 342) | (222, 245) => 0.95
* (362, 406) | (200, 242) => 0.63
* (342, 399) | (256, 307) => 1.03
